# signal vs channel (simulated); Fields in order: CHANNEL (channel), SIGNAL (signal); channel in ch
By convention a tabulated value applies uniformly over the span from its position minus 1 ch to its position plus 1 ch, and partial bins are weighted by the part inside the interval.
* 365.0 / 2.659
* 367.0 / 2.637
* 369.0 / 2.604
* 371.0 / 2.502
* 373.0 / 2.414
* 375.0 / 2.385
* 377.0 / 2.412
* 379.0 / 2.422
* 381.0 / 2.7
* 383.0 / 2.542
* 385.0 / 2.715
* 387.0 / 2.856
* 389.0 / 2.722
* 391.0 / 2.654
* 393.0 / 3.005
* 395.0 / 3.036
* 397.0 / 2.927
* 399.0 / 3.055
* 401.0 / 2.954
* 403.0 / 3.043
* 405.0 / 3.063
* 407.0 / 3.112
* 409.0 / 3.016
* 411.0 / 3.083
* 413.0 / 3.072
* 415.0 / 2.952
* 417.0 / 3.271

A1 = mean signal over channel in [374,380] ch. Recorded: 2.41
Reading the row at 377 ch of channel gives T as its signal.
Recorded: 2.412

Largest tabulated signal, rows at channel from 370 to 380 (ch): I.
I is 2.502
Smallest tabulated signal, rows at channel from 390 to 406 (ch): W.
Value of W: 2.654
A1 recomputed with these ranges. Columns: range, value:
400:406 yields 3.02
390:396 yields 2.9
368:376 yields 2.48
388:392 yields 2.69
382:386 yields 2.63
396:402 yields 2.98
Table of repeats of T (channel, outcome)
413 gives 3.072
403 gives 3.043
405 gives 3.063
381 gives 2.7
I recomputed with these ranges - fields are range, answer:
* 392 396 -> 3.036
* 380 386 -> 2.715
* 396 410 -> 3.112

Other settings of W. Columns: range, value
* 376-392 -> 2.412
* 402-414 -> 3.016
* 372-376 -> 2.385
